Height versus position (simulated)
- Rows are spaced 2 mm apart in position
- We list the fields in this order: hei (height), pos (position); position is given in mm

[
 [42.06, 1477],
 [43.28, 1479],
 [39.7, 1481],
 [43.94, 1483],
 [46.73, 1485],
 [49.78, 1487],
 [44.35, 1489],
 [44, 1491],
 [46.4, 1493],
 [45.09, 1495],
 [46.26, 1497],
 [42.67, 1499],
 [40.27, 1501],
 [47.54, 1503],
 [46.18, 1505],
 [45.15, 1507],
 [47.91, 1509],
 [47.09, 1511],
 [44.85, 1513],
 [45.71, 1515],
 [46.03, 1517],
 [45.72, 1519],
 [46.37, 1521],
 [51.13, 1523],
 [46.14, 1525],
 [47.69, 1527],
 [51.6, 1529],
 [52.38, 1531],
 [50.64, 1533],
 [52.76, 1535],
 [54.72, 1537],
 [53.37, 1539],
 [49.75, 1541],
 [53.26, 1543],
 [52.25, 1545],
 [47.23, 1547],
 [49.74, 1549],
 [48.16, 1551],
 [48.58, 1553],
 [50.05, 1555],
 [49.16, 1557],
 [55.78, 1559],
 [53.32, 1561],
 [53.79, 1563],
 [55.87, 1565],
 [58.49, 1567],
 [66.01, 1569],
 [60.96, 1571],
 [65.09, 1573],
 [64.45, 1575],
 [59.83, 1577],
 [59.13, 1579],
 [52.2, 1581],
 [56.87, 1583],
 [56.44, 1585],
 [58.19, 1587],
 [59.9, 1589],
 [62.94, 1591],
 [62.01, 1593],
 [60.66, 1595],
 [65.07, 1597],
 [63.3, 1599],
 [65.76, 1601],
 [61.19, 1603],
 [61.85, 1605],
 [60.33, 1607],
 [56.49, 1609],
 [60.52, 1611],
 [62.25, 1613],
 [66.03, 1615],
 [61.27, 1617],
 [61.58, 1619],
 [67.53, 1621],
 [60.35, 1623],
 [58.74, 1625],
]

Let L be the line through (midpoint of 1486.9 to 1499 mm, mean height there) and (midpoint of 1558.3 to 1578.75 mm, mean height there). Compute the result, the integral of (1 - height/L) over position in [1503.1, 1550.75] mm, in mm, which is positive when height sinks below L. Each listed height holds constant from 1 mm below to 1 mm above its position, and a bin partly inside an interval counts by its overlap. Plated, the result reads 2.49 mm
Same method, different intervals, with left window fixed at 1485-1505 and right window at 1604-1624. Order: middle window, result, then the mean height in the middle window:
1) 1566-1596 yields -1.6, 60.2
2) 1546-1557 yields 0.9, 48.8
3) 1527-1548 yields -0.2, 51.6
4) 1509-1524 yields 0.5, 46.8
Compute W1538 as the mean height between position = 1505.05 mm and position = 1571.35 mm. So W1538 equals 50.8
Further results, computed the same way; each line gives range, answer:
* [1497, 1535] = 47.1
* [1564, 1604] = 60.7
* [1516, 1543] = 50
